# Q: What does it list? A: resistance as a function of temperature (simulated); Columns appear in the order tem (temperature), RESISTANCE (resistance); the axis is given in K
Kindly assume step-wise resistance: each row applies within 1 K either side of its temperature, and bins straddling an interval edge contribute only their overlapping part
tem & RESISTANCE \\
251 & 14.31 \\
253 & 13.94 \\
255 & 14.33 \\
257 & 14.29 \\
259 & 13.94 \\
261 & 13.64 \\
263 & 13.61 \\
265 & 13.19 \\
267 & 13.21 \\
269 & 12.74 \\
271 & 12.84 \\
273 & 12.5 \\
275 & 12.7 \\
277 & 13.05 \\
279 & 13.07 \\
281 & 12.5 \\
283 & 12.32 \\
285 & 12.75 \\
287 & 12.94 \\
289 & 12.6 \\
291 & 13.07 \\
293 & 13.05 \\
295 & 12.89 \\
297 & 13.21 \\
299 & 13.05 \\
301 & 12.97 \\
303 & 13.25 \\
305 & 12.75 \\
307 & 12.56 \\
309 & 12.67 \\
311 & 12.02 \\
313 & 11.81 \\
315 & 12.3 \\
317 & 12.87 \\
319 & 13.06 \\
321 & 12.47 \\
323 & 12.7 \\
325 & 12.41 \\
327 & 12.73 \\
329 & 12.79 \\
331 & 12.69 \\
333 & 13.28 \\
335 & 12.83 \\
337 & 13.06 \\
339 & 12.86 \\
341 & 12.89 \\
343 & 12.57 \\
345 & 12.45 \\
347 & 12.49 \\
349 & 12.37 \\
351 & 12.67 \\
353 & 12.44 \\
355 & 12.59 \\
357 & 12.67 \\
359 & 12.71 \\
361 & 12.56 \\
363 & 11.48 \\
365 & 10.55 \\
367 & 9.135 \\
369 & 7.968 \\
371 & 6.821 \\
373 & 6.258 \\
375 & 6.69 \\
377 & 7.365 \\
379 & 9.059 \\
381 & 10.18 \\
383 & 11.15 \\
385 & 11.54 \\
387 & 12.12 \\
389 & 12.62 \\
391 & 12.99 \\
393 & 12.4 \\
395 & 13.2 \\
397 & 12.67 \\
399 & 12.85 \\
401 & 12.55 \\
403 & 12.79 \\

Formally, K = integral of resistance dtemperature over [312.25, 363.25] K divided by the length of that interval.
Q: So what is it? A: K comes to 12.6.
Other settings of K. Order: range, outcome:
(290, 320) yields 12.8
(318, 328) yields 12.7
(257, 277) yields 13.2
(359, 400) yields 10.5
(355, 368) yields 11.6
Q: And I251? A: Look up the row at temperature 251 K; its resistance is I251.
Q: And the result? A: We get 14.31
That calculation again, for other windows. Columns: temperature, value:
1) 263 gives 13.61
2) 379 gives 9.059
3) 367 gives 9.135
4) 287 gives 12.94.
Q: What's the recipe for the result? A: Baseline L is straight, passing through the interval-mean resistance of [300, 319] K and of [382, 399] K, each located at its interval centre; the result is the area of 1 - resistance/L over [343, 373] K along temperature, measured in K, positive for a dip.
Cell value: 3.0 K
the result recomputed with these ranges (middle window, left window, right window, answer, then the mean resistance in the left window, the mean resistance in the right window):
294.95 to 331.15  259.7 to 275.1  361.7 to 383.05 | -4.9 K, 13.1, 8.73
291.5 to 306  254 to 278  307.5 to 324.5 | -0.3 K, 13.3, 12.5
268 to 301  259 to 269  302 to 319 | 0.5 K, 13.4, 12.6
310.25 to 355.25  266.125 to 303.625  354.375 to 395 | -4.0 K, 12.9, 10.5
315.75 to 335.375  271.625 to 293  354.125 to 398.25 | -1.6 K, 12.8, 10.7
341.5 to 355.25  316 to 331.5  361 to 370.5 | -1.8 K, 12.7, 9.92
